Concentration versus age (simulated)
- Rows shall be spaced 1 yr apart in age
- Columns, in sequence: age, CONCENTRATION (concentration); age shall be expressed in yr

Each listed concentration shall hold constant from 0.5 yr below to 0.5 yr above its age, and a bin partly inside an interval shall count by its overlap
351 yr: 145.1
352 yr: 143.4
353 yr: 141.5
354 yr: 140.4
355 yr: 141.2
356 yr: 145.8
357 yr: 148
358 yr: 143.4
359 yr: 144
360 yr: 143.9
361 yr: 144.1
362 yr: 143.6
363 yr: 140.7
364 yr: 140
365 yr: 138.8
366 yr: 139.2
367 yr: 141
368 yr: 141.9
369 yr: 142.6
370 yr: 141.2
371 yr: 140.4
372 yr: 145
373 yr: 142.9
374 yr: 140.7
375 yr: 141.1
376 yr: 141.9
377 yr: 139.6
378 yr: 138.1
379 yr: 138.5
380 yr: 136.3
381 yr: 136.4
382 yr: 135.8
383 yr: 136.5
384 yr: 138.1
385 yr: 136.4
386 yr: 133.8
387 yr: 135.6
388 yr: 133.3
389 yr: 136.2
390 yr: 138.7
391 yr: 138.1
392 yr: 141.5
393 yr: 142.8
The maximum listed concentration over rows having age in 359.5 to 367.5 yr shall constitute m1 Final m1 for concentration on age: 144.1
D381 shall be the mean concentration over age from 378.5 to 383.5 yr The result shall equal 137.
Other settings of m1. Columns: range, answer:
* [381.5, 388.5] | 138.1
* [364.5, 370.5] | 142.6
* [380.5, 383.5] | 136.5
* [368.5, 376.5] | 145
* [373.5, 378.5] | 141.9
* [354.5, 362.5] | 148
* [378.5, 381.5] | 138.5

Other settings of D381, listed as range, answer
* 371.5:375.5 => 142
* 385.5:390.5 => 136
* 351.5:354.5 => 142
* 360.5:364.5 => 142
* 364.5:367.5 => 140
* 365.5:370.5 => 141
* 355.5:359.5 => 145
